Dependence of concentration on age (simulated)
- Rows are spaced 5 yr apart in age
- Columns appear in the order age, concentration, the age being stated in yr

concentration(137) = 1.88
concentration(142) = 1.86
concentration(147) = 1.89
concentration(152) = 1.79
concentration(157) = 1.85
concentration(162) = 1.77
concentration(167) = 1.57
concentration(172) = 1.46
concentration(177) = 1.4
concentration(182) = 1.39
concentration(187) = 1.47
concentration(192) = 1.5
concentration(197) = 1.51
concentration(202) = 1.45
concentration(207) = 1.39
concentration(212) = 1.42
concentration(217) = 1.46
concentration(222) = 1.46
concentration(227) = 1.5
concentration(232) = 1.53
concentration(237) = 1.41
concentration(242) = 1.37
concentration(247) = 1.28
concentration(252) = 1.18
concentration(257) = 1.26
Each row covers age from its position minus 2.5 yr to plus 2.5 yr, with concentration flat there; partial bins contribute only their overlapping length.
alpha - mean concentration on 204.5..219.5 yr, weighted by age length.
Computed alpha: 1.42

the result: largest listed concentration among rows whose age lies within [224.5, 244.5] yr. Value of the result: 1.53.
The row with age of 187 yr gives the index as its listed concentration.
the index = 1.47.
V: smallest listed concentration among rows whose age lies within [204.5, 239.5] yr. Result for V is 1.39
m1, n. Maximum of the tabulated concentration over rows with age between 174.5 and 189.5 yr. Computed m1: 1.47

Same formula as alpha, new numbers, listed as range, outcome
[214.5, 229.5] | 1.47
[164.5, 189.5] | 1.46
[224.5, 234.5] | 1.52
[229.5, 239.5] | 1.47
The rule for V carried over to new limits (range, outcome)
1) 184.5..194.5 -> 1.47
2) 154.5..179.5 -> 1.4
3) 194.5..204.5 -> 1.45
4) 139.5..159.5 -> 1.79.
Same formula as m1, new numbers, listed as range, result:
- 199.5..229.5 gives 1.5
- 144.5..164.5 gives 1.89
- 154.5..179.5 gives 1.85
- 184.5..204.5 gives 1.51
